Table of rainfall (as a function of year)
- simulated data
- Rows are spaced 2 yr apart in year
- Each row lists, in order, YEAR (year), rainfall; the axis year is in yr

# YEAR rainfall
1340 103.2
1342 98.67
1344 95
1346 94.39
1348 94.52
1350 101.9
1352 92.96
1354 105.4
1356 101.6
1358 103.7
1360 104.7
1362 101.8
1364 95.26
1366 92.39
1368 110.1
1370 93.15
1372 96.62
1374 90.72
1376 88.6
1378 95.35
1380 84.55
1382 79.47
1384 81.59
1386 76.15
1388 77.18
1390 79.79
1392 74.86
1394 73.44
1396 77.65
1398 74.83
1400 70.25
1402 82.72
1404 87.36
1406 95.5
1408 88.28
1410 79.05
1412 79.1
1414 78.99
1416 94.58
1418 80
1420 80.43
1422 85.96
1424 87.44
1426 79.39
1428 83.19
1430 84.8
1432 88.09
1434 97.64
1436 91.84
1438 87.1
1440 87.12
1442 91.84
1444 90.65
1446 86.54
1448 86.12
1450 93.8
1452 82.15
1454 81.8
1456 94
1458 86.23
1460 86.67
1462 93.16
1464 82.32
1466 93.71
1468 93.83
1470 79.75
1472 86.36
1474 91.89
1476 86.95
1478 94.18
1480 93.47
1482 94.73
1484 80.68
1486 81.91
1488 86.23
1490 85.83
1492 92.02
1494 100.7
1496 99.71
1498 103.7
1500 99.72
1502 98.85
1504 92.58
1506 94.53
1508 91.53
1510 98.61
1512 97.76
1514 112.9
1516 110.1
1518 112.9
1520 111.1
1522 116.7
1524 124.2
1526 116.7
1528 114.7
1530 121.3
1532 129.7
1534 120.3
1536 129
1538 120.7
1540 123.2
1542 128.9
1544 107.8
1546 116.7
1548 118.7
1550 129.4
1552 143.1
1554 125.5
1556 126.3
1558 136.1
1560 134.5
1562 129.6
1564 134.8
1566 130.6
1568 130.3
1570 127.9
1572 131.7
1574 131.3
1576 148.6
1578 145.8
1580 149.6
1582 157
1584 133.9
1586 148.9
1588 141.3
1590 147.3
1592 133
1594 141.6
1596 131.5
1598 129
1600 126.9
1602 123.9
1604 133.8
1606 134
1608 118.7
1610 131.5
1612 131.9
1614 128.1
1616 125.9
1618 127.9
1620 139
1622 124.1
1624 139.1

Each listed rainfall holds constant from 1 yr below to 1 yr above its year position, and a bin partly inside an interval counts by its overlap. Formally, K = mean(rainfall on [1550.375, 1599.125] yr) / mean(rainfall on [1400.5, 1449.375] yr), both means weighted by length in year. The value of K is 1.6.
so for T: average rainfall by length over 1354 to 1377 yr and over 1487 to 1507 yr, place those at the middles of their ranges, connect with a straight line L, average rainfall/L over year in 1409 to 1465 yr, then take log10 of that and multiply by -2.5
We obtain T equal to 0.12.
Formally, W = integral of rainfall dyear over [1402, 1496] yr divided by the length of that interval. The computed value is 87.8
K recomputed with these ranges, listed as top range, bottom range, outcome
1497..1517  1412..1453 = 1.15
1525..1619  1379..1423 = 1.62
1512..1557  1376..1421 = 1.48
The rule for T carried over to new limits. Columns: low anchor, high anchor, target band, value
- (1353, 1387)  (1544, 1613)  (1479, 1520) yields 0.22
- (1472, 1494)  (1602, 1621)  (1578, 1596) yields -0.18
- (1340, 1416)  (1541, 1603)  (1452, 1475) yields 0.23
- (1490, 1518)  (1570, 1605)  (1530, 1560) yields -0.06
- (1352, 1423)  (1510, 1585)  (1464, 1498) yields 0.22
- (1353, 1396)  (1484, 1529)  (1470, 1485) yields 0.12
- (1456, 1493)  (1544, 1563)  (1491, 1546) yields 0.00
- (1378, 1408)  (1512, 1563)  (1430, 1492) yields 0.13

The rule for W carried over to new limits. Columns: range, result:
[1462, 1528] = 97.3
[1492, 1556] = 113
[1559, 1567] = 132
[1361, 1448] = 86.1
